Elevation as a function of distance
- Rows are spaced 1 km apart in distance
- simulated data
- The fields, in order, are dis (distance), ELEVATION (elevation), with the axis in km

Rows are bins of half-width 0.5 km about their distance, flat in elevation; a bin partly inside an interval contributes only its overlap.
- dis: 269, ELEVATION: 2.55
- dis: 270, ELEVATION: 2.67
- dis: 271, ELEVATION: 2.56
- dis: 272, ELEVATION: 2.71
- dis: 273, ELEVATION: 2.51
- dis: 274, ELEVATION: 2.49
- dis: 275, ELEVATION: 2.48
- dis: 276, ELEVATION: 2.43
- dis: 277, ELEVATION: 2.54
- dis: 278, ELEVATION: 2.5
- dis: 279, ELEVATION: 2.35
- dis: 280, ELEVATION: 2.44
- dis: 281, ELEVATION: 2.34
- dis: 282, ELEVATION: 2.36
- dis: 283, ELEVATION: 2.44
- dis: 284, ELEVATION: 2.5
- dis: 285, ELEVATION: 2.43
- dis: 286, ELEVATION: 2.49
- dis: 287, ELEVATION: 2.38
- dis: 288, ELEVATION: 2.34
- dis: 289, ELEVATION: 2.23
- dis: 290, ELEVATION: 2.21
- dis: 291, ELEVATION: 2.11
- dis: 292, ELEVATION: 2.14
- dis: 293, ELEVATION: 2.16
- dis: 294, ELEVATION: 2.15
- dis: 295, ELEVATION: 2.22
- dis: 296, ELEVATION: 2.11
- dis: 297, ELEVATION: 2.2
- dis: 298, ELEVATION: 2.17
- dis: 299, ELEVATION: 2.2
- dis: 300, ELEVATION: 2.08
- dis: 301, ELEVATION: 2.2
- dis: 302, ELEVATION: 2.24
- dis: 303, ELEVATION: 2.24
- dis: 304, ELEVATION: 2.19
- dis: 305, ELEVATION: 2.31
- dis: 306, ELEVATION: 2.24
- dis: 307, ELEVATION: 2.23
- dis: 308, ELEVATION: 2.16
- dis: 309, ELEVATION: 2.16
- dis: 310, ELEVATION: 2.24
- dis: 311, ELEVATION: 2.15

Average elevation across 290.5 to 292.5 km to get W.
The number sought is 2.12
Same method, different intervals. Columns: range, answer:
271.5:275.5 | 2.55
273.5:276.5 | 2.47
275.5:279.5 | 2.46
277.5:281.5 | 2.41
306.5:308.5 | 2.2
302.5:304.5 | 2.21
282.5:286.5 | 2.46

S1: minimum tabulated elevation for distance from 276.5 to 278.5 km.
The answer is 2.5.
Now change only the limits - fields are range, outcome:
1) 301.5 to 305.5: 2.19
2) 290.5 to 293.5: 2.11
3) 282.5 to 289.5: 2.23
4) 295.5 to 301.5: 2.08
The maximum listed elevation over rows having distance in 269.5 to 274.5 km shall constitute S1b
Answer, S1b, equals 2.71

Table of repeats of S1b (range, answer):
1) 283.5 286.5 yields 2.5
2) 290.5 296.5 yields 2.22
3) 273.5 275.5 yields 2.49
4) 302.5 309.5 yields 2.31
